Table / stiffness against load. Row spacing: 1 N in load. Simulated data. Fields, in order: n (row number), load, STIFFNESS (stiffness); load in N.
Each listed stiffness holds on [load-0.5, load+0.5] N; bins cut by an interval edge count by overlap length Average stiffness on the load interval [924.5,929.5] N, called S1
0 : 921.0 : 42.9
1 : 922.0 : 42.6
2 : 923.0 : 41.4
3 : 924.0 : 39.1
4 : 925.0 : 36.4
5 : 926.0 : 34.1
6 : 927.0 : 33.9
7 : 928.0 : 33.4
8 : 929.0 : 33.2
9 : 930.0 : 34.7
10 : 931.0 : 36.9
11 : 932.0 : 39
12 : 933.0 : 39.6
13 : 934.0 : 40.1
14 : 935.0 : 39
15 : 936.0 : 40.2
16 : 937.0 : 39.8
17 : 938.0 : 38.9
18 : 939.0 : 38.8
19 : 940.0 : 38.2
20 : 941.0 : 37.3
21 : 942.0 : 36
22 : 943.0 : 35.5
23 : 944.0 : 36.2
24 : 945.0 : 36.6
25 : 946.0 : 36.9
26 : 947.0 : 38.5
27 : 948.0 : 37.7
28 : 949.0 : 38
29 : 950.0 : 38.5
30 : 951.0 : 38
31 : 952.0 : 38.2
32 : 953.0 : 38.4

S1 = 34.2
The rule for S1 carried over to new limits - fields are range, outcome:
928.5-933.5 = 36.7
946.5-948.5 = 38.1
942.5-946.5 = 36.3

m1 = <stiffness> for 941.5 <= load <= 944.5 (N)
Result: 35.9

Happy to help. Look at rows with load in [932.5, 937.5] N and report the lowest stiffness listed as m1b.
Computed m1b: 39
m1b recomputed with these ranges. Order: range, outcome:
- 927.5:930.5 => 33.2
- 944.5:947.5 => 36.6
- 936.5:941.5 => 37.3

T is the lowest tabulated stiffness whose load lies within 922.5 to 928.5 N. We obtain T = 33.4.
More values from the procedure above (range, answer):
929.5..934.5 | 34.7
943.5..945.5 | 36.2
